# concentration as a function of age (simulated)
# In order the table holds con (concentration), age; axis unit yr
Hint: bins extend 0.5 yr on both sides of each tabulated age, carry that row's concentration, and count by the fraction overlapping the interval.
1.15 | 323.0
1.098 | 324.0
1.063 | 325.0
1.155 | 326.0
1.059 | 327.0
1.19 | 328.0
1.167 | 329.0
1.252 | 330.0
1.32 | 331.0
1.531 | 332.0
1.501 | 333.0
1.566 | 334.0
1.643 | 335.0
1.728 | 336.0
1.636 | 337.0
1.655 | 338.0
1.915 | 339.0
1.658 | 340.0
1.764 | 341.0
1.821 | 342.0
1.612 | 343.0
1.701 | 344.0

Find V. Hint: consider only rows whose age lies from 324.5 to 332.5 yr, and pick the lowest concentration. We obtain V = 1.059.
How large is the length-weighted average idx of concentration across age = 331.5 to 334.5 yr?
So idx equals 1.53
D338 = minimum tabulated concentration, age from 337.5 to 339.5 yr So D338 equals 1.655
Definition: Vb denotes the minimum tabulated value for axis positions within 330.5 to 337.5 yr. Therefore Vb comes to 1.32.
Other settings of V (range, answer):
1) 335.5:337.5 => 1.636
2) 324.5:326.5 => 1.063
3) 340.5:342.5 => 1.764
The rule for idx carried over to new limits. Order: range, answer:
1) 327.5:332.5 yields 1.29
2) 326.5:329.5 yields 1.14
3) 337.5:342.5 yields 1.76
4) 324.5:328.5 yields 1.12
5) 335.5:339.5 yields 1.73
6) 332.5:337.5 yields 1.61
